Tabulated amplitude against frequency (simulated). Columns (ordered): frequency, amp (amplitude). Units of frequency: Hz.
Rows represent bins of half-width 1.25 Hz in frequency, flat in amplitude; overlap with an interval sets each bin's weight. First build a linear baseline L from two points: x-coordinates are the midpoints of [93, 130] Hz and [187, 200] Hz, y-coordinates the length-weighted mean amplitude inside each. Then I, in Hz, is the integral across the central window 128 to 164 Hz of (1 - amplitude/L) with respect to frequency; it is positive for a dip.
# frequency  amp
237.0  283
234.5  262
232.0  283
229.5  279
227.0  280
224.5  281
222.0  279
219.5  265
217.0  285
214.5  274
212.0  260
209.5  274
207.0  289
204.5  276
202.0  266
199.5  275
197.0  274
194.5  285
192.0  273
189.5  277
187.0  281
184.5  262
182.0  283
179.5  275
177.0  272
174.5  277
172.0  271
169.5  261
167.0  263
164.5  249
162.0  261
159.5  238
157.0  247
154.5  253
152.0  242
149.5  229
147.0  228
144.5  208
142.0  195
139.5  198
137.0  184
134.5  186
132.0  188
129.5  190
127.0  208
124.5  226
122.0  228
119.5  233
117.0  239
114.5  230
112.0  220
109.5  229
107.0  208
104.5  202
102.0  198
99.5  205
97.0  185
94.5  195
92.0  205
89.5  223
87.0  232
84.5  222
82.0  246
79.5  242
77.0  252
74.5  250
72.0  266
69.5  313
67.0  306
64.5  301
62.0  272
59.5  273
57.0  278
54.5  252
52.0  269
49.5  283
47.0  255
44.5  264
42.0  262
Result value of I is 3.4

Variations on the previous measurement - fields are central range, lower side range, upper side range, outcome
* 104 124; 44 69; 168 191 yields 3.67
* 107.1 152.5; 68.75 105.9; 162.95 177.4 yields 6.03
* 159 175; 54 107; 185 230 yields 0.31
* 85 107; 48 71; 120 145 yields 3.26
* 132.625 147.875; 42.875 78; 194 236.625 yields 4.23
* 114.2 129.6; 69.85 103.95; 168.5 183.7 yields 1.31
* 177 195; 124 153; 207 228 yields -2.04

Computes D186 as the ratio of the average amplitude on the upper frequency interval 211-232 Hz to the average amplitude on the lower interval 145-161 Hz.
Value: 1.16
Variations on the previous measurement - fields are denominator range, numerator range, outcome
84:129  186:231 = 1.28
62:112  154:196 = 1.13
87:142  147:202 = 1.26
